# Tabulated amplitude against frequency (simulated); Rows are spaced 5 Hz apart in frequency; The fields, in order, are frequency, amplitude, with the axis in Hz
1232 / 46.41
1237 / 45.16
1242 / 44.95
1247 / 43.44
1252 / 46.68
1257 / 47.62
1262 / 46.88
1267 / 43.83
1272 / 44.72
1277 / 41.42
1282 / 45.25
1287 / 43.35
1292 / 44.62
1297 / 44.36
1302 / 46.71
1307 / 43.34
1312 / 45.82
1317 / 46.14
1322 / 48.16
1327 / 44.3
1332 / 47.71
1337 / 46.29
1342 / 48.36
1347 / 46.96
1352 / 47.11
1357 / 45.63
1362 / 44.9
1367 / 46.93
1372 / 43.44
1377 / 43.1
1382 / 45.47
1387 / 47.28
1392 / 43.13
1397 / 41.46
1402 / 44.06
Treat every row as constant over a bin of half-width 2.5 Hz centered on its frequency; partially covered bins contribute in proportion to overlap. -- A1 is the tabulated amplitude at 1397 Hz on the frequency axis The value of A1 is 41.46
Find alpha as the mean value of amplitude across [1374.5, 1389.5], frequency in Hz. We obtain 45.3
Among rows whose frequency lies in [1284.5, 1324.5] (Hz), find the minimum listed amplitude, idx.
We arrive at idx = 43.34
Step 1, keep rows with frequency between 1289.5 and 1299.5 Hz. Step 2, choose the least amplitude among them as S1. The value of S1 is 44.36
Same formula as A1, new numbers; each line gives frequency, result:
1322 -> 48.16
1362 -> 44.9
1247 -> 43.44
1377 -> 43.1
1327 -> 44.3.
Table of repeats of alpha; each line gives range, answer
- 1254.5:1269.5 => 46.1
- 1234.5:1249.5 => 44.5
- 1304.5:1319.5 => 45.1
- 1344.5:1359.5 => 46.6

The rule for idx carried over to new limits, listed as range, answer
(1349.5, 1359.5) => 45.63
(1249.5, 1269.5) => 43.83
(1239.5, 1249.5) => 43.44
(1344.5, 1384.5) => 43.1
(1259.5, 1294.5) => 41.42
